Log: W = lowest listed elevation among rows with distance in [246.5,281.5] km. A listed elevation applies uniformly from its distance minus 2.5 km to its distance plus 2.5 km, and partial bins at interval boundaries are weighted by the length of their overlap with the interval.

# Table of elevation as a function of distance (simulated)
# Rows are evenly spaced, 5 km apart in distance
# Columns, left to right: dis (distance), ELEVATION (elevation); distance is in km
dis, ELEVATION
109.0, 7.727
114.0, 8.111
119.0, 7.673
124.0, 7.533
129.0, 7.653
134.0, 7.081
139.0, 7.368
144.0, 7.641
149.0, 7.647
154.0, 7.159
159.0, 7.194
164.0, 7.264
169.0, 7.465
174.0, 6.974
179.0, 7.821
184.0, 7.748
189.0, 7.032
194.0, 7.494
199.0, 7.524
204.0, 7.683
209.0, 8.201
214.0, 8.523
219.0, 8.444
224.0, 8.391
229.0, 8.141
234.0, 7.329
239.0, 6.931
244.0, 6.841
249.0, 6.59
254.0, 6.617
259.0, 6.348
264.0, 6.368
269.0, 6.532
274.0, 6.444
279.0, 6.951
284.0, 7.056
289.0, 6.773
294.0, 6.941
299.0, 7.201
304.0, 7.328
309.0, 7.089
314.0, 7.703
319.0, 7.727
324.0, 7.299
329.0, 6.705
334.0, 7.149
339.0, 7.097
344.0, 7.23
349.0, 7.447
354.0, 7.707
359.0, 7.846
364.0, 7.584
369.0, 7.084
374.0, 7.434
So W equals 6.348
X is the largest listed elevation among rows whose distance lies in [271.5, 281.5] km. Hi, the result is 6.951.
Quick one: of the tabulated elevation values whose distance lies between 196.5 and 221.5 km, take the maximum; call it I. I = 8.523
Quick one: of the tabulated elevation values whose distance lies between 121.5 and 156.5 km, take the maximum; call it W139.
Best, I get 7.653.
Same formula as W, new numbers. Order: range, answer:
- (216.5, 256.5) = 6.59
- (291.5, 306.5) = 6.941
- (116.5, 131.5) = 7.533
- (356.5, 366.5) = 7.584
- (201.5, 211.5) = 7.683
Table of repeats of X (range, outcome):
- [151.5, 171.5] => 7.465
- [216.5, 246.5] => 8.444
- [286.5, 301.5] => 7.201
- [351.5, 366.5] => 7.846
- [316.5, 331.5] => 7.727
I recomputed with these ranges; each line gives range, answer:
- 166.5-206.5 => 7.821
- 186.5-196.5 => 7.494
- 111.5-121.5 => 8.111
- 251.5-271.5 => 6.617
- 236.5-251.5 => 6.931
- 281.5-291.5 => 7.056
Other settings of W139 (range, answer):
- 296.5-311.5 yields 7.328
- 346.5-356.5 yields 7.707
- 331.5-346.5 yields 7.23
